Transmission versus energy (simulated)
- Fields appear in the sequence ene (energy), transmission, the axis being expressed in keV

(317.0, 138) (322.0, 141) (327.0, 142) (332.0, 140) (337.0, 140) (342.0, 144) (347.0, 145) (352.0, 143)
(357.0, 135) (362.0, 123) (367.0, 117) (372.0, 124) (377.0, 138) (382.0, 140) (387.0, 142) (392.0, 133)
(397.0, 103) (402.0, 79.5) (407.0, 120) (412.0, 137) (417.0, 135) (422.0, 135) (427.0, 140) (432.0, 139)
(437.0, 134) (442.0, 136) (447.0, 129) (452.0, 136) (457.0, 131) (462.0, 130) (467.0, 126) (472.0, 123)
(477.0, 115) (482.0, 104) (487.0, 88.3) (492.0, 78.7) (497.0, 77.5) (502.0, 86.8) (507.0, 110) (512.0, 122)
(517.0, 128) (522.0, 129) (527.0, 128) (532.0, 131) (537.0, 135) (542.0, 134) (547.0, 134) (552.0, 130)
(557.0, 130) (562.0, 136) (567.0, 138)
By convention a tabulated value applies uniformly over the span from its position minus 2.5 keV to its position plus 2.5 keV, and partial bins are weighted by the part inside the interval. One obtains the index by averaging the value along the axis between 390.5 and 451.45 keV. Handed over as 127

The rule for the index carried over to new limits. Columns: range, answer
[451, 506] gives 108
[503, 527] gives 121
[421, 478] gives 131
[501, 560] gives 126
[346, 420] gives 127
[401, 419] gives 121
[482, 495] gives 87.2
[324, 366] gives 138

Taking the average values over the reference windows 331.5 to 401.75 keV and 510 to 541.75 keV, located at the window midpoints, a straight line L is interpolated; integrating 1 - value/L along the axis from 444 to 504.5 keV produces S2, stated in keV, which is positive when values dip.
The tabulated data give 9.0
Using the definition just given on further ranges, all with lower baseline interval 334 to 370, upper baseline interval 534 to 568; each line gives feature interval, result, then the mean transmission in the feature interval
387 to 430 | 3.4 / 124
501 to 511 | 2.3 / 104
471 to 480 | 1.1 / 118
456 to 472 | 0.8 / 128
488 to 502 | 5.6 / 80.7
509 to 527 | 1.0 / 126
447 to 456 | 0.1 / 133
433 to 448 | 0.1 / 134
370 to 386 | 0.0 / 135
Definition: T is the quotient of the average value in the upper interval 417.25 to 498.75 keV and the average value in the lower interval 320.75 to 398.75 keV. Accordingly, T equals 0.90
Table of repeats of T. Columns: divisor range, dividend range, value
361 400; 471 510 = 0.77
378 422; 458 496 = 0.87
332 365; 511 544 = 0.94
